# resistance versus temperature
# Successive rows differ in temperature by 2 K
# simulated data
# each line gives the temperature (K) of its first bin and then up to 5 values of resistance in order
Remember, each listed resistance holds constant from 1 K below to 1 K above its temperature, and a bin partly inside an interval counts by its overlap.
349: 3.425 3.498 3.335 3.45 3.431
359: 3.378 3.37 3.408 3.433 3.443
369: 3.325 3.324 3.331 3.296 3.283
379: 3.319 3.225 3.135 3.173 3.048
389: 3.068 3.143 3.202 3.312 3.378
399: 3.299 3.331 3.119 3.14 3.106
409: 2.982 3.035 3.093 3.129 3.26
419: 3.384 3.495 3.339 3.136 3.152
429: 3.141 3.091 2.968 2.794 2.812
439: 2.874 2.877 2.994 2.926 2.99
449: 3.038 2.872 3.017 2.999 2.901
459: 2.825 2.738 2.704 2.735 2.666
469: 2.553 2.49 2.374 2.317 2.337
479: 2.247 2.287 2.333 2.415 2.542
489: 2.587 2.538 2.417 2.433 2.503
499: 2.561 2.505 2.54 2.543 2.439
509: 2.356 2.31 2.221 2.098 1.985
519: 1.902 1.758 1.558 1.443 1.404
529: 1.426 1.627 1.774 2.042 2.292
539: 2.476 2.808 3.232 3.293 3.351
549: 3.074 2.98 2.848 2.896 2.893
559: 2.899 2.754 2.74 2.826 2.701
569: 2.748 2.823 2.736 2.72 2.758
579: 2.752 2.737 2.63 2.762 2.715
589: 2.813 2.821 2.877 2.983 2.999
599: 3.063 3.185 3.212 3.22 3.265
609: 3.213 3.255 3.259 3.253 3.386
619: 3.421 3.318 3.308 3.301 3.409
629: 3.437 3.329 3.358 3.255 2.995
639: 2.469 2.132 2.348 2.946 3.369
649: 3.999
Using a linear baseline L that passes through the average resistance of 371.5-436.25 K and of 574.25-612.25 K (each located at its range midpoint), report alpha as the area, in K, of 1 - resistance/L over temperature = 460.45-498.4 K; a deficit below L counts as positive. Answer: 7.47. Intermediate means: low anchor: 3.18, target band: 2.48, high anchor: 2.95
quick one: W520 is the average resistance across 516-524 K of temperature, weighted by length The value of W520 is 1.8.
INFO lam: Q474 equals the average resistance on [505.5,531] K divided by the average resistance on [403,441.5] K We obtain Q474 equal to 0.6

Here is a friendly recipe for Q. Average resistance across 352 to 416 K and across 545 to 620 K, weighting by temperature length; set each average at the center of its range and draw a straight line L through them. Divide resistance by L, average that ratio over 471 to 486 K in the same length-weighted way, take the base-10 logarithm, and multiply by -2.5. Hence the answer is 0.31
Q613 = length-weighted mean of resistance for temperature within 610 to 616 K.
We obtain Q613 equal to 3.26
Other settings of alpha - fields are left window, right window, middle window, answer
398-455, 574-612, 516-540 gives 9.5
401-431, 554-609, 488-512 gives 4.4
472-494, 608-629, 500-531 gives 7.0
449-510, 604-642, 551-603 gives 2.6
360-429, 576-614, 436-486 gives 7.3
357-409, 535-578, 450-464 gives 1.0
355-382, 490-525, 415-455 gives -3.3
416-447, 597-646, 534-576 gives 4.1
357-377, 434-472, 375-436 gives -1.0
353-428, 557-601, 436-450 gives 0.9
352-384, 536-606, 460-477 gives 3.0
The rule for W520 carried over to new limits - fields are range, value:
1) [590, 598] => 2.92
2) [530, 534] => 1.7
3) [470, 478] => 2.38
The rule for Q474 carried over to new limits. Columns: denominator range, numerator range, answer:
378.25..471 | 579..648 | 1.00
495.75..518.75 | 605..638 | 1.40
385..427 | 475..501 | 0.76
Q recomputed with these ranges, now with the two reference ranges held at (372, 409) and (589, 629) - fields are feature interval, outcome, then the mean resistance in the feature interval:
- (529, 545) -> 0.35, 2.33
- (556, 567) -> 0.14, 2.81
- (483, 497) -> 0.28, 2.48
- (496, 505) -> 0.26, 2.53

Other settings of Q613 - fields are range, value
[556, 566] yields 2.82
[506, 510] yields 2.4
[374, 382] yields 3.28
